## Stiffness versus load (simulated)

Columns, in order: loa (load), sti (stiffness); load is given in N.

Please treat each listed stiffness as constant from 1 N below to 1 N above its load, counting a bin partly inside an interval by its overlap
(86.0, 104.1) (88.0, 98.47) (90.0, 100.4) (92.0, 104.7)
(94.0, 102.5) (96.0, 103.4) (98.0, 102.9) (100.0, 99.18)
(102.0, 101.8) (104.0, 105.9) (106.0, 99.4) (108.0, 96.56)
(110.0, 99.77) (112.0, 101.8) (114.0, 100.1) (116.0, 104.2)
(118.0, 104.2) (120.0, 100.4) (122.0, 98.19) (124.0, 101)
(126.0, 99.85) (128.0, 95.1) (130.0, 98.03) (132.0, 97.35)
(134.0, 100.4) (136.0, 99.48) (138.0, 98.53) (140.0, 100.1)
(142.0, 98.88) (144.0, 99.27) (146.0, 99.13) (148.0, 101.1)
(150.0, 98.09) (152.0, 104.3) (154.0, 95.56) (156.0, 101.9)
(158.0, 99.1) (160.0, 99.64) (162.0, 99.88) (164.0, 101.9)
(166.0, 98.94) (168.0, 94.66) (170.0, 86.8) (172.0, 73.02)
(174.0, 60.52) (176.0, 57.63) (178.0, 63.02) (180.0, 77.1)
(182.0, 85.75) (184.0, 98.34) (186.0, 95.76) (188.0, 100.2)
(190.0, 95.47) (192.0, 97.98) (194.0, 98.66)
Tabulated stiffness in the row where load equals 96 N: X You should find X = 103.4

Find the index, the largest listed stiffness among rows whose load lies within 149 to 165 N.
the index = 104.3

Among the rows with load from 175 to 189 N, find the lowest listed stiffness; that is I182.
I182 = 57.63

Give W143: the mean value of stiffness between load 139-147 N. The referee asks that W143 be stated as 99.3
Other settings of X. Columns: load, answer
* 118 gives 104.2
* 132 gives 97.35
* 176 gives 57.63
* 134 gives 100.4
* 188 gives 100.2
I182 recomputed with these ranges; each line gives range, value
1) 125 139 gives 95.1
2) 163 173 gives 73.02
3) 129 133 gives 97.35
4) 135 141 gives 98.53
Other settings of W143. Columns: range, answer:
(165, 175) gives 82.8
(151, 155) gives 99.9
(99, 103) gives 100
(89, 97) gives 103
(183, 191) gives 97.4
